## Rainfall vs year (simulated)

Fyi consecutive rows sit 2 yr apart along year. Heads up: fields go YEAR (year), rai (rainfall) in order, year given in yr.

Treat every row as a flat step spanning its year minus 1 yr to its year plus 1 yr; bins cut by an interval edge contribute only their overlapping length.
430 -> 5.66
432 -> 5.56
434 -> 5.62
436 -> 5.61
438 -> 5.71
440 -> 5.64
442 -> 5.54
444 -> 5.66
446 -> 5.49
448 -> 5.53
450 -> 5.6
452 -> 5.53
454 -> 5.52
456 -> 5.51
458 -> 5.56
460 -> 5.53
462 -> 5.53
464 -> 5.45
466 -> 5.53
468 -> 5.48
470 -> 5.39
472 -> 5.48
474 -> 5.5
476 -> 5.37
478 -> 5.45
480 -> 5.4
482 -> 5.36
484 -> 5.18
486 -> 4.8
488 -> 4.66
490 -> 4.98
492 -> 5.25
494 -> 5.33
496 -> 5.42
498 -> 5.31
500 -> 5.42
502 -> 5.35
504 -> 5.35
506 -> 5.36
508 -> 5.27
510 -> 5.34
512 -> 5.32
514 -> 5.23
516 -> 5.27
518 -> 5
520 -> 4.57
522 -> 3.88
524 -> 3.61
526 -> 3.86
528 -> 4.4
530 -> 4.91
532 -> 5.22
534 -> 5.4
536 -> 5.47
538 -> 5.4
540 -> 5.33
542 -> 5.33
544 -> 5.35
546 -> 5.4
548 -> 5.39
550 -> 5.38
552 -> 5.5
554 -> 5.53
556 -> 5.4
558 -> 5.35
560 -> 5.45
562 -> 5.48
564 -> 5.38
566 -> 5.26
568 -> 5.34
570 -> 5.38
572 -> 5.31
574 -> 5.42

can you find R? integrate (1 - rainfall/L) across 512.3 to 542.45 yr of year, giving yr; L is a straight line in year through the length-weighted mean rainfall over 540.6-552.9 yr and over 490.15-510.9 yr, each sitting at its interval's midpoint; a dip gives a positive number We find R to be 2.8 yr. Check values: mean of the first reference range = 5.33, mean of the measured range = 4.86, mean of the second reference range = 5.39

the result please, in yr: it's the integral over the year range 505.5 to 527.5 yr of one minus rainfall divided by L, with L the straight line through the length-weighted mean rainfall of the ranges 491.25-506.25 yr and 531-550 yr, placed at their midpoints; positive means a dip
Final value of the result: 2.4 yr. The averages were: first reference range 5.35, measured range 4.77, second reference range 5.37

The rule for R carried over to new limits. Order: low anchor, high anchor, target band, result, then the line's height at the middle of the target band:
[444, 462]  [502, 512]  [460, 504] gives 0.9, 5.43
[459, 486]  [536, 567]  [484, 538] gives 3.9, 5.4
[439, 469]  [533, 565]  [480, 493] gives 1.0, 5.5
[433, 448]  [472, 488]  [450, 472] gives -0.3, 5.43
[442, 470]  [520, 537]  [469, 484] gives -0.4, 5.26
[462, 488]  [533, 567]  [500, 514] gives 0.1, 5.37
